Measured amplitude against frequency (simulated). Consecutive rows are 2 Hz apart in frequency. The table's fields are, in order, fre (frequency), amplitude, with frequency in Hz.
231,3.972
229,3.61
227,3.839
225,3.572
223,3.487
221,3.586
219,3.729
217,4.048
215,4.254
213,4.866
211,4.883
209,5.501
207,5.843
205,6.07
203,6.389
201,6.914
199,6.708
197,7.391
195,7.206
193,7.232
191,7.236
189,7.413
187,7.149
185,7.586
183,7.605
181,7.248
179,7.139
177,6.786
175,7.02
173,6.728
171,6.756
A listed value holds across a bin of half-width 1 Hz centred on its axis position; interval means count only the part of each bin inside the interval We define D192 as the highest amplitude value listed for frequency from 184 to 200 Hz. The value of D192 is 7.586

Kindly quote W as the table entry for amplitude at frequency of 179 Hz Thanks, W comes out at 7.139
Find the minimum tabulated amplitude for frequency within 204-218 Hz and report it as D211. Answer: 4.048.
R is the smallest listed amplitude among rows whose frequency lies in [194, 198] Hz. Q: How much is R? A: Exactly 7.206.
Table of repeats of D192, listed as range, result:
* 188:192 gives 7.413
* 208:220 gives 5.501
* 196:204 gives 7.391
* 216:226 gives 4.048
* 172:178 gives 7.02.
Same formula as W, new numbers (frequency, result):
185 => 7.586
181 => 7.248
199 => 6.708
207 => 5.843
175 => 7.02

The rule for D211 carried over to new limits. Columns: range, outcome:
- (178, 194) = 7.139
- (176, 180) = 6.786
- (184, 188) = 7.149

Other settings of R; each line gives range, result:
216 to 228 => 3.487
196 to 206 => 6.07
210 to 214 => 4.866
